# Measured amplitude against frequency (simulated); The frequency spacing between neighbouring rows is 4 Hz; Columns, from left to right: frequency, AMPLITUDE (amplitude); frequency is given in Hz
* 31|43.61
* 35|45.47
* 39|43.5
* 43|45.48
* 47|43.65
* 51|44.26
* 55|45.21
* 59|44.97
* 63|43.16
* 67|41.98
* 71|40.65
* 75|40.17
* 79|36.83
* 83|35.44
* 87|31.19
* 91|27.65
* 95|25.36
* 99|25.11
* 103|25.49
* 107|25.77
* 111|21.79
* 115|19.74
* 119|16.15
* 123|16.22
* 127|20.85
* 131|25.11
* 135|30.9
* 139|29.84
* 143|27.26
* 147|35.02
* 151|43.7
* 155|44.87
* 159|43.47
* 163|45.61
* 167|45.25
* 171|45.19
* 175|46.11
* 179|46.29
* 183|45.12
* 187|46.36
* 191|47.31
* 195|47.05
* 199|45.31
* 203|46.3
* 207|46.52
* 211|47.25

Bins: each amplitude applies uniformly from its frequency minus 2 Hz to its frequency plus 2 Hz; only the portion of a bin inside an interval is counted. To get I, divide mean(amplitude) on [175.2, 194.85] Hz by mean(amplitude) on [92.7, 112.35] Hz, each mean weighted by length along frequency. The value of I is 1.9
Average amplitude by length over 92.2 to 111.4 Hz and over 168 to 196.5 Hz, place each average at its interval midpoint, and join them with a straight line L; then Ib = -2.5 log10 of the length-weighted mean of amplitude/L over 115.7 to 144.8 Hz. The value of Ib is 0.360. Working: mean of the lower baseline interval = 25.1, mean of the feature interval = 23.6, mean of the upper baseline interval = 46.2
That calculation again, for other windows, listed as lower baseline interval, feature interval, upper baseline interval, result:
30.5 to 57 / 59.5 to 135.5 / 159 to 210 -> 0.47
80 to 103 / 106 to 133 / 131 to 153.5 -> 0.45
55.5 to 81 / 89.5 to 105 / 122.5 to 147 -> 0.33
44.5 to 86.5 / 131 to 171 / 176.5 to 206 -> 0.17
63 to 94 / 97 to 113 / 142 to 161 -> 0.46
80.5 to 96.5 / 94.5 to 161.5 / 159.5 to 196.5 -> 0.31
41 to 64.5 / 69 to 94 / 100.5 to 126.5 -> -0.05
